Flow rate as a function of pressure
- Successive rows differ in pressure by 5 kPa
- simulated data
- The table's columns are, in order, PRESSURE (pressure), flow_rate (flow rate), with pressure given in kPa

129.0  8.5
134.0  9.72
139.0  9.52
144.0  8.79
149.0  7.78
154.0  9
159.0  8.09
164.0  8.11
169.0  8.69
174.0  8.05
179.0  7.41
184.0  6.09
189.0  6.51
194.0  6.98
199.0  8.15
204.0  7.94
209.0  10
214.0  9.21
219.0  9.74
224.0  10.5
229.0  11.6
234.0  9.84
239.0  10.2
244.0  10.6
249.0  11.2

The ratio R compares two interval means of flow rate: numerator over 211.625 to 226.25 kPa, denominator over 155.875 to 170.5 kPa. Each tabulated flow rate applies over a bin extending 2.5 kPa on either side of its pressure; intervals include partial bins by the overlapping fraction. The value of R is 1.2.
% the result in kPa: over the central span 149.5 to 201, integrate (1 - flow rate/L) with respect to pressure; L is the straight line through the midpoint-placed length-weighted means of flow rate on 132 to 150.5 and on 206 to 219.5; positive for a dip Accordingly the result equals 8.6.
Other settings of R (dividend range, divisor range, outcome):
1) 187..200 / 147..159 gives 0.85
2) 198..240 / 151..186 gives 1.22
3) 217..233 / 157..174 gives 1.28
